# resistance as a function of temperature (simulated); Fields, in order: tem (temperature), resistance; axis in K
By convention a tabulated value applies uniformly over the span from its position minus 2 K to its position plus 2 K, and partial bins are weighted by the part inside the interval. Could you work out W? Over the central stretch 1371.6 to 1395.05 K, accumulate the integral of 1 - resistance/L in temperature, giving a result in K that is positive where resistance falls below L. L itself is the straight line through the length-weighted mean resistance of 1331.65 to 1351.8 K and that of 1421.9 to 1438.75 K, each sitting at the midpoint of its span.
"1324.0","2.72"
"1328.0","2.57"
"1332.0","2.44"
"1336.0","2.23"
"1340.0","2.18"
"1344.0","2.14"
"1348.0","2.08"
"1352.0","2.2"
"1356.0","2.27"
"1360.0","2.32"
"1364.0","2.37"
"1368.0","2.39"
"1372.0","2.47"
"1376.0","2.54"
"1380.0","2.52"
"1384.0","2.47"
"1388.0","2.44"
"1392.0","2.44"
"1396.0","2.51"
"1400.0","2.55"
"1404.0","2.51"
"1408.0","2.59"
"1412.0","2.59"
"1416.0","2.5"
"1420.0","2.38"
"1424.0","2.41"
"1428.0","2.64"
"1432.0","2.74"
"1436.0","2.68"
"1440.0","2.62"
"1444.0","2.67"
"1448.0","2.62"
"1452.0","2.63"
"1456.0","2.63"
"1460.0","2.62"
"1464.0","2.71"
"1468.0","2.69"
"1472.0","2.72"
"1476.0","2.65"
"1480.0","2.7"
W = -0.9 K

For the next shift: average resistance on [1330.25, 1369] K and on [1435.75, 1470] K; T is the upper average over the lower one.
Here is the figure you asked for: 1.17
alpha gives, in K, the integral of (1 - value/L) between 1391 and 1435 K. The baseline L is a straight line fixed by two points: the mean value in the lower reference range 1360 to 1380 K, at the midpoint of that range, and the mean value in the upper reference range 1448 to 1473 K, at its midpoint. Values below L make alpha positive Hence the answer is 0.1 K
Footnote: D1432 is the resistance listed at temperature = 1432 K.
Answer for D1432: 2.74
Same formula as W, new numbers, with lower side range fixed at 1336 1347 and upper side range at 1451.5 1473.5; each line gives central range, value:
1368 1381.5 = -1.10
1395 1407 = -0.58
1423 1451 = -0.78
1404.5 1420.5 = -0.44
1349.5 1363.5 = -0.25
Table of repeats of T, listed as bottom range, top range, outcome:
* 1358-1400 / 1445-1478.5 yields 1.08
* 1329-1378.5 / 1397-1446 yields 1.11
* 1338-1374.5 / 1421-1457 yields 1.15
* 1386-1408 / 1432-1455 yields 1.06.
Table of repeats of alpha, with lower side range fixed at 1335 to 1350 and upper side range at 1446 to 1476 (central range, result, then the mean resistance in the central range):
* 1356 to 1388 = -2.1 K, 2.43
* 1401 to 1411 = -0.5 K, 2.55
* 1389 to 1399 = -0.4 K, 2.48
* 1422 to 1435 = -0.4 K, 2.6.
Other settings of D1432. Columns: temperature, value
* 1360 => 2.32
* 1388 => 2.44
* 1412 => 2.59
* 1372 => 2.47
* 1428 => 2.64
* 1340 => 2.18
